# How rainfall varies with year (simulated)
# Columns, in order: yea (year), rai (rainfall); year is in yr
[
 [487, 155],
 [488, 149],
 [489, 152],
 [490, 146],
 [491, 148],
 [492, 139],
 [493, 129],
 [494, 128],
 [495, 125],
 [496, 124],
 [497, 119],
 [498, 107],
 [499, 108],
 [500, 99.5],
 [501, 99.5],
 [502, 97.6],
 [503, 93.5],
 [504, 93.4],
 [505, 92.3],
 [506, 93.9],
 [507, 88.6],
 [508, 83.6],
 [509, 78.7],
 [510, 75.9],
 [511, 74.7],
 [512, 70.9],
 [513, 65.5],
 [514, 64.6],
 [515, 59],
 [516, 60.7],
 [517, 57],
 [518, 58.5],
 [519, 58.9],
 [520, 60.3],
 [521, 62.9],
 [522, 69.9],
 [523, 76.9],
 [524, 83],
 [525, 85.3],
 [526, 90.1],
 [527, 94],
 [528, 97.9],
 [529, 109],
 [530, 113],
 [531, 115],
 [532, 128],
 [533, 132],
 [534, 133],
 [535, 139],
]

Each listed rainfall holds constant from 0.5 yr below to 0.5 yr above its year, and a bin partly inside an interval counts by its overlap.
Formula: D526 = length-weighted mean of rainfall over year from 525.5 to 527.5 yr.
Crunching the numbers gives 92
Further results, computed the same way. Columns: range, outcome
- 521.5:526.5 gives 81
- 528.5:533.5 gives 119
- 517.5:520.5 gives 59.2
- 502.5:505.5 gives 93.1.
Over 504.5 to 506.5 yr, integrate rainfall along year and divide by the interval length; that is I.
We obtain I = 93.1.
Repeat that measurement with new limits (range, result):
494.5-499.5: 117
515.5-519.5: 58.8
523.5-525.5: 84.2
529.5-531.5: 114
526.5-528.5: 96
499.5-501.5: 99.5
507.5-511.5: 78.2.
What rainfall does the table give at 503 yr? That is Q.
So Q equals 93.5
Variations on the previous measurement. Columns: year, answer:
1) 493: 129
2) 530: 113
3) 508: 83.6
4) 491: 148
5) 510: 75.9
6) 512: 70.9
